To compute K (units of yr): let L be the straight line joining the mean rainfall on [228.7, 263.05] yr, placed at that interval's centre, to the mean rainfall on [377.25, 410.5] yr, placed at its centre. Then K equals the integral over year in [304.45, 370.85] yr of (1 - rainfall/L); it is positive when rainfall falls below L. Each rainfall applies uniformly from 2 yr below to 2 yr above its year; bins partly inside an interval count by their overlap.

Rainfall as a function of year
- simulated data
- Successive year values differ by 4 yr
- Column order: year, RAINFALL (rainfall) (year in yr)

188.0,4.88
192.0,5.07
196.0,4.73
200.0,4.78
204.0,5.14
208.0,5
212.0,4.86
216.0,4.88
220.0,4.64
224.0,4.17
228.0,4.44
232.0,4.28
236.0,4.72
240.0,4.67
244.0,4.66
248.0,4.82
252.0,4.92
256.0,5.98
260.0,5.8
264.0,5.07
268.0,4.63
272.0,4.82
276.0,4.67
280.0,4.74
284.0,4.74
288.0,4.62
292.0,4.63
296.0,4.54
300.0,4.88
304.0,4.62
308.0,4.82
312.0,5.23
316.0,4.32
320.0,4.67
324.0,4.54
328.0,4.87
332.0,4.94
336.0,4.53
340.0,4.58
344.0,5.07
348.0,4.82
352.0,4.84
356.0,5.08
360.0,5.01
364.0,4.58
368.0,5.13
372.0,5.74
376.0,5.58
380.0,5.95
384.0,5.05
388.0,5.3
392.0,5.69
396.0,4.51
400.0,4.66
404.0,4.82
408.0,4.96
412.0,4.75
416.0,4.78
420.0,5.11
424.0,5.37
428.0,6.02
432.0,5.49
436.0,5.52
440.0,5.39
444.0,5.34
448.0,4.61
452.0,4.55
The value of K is 3.2 yr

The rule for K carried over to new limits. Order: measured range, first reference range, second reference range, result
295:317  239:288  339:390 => 1.2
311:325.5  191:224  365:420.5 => 1.0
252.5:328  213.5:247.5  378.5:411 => -1.5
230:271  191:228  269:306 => -1.9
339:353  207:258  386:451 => 0.4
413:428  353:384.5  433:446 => 0.5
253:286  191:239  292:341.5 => -2.4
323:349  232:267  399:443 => 1.7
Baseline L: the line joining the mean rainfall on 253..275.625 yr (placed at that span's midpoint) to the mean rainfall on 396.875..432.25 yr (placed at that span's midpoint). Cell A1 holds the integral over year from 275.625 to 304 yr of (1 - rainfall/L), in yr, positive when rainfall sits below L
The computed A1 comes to 2.7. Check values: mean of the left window 5.2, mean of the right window 5.07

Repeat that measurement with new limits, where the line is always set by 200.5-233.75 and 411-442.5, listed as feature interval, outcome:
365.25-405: -0.4 yr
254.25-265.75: -1.9 yr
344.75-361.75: 0.5 yr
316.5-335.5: 1.2 yr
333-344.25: 0.8 yr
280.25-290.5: 0.4 yr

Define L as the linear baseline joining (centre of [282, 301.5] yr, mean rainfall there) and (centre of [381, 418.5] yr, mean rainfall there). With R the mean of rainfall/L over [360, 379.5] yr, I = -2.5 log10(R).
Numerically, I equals -0.08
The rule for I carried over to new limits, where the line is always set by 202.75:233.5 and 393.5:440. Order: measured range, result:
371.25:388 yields -0.104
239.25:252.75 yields -0.007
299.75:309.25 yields 0.025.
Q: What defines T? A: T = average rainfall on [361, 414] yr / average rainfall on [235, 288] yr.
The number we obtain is 1.04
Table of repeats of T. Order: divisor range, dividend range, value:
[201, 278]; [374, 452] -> 1.07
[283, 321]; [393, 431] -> 1.07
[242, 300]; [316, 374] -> 0.99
